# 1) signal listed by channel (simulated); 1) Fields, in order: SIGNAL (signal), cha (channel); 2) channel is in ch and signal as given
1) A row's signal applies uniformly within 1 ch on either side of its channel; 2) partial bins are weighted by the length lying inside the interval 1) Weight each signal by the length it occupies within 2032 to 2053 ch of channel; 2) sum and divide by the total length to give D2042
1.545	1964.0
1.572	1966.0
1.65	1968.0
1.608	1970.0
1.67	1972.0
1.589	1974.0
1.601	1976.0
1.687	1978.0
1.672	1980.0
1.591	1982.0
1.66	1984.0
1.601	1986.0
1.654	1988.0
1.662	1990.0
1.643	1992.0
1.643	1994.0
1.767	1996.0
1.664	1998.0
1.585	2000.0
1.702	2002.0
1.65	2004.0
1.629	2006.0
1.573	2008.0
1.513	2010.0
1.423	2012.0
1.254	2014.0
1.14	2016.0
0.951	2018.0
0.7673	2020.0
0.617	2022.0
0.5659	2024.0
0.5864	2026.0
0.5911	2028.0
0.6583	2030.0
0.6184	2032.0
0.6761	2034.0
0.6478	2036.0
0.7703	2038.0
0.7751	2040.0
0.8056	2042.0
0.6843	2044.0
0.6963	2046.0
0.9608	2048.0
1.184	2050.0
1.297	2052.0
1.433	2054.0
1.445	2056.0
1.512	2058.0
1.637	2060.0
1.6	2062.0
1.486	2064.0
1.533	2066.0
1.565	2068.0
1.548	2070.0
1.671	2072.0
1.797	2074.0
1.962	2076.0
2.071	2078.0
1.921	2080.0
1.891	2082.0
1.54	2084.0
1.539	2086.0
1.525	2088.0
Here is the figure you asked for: 0.839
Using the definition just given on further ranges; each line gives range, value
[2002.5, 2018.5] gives 1.42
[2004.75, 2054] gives 0.946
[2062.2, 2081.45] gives 1.73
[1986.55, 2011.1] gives 1.64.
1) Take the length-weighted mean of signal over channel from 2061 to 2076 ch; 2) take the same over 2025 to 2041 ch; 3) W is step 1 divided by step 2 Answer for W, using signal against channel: 2.44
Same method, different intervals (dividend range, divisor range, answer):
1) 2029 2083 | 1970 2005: 0.78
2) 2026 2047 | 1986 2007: 0.41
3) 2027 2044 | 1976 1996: 0.42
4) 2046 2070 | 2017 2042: 2.03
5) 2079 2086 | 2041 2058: 1.61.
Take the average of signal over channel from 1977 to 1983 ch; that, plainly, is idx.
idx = 1.65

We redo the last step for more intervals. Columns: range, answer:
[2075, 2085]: 1.88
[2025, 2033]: 0.614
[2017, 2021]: 0.859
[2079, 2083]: 1.91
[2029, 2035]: 0.651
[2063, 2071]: 1.53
